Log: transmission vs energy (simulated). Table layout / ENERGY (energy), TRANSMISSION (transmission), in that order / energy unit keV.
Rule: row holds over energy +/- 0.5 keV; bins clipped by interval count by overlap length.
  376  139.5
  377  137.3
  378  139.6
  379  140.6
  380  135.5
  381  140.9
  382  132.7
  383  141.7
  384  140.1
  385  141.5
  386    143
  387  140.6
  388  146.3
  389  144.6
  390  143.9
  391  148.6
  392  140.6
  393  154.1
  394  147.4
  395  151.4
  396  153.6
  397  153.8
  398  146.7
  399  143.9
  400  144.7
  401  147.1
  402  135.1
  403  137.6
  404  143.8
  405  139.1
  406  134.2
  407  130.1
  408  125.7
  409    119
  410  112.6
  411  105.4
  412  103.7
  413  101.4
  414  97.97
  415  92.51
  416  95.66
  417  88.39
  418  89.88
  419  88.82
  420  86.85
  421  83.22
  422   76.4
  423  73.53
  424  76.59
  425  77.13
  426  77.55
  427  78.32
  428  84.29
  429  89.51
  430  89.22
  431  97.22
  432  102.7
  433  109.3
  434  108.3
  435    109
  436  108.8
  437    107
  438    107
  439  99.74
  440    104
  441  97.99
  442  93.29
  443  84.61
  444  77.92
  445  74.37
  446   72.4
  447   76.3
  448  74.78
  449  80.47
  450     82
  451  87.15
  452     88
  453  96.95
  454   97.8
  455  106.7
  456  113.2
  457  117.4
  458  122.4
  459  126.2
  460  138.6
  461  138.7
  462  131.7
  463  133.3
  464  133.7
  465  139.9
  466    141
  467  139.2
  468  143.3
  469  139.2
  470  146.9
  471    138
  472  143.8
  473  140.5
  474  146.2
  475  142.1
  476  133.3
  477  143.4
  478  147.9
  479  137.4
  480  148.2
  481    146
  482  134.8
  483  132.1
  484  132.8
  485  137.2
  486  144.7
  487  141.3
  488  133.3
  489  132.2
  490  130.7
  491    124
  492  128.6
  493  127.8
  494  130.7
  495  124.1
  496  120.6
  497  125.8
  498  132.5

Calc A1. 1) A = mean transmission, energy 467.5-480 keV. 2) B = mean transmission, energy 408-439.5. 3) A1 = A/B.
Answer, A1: 1.5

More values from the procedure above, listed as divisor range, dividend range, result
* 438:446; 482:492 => 1.49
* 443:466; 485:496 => 1.25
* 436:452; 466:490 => 1.58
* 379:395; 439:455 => 0.61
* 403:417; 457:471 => 1.18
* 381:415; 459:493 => 1.02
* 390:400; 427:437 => 0.67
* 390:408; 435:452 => 0.62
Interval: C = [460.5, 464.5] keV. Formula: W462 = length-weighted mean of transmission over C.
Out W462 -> 134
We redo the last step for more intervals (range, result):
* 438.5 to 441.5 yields 101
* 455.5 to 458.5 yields 118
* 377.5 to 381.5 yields 139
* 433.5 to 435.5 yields 109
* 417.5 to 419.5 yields 89.3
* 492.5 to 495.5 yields 128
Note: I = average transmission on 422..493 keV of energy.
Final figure 115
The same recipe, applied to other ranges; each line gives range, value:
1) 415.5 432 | 85.1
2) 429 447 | 95.9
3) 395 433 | 109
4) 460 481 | 140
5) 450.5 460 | 108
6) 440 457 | 89.1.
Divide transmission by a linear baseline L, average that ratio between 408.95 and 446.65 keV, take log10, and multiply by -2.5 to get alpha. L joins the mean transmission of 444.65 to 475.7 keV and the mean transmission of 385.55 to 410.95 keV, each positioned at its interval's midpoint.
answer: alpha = 0.36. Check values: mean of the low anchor 140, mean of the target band 92.8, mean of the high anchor 118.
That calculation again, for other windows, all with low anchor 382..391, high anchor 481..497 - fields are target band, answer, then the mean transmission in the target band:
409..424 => 0.44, 92.9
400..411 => 0.07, 132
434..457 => 0.41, 93.6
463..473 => -0.05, 140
